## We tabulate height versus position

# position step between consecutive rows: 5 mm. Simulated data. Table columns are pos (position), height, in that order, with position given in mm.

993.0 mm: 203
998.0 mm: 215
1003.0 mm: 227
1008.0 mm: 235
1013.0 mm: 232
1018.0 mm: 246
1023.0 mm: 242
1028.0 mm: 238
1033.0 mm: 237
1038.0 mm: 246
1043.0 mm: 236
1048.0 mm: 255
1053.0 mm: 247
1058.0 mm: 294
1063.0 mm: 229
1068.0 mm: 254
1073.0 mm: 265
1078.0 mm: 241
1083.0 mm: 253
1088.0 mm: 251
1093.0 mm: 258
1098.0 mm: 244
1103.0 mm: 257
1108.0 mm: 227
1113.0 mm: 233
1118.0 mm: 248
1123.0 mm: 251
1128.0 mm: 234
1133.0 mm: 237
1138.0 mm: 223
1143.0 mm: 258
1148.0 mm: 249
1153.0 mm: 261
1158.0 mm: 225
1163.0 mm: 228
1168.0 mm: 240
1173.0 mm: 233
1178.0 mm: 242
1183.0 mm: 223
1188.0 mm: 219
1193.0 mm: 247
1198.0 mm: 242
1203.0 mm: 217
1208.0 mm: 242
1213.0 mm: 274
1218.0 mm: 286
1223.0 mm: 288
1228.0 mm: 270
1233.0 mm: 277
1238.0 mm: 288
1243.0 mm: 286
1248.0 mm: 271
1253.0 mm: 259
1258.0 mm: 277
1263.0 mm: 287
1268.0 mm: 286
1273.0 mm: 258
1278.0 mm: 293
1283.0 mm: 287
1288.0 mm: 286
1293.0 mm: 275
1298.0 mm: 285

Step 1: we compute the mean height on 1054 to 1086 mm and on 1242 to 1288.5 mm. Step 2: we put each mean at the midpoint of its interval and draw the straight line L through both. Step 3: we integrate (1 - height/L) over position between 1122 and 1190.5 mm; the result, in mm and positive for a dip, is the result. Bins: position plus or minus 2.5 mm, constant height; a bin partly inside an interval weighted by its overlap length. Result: 7.35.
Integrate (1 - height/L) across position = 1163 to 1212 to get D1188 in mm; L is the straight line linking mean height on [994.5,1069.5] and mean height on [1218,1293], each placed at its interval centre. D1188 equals 6.1 mm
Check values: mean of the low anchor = 242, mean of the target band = 235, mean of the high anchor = 280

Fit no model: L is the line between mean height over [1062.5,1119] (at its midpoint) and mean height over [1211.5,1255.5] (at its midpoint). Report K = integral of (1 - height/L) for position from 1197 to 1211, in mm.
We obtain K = 1.9 mm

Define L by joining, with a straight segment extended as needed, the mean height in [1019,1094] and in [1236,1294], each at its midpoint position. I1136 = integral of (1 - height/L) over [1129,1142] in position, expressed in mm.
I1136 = 1.4 mm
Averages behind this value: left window 249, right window 279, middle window 234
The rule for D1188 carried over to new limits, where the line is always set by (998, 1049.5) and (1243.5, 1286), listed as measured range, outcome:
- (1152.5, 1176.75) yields 2.4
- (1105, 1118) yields 0.9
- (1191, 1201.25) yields 0.9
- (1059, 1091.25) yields -0.6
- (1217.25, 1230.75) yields -0.5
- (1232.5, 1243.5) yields -0.4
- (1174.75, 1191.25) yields 2.2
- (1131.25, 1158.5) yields 1.5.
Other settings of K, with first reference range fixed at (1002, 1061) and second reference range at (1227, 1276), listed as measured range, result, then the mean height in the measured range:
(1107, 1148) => 3.0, 240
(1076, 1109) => 0.7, 248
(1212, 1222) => -0.4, 282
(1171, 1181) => 1.1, 237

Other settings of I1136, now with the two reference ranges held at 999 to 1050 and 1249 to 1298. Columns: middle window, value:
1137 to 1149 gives 0.6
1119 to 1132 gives 0.6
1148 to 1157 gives 0.3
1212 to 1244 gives -1.2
